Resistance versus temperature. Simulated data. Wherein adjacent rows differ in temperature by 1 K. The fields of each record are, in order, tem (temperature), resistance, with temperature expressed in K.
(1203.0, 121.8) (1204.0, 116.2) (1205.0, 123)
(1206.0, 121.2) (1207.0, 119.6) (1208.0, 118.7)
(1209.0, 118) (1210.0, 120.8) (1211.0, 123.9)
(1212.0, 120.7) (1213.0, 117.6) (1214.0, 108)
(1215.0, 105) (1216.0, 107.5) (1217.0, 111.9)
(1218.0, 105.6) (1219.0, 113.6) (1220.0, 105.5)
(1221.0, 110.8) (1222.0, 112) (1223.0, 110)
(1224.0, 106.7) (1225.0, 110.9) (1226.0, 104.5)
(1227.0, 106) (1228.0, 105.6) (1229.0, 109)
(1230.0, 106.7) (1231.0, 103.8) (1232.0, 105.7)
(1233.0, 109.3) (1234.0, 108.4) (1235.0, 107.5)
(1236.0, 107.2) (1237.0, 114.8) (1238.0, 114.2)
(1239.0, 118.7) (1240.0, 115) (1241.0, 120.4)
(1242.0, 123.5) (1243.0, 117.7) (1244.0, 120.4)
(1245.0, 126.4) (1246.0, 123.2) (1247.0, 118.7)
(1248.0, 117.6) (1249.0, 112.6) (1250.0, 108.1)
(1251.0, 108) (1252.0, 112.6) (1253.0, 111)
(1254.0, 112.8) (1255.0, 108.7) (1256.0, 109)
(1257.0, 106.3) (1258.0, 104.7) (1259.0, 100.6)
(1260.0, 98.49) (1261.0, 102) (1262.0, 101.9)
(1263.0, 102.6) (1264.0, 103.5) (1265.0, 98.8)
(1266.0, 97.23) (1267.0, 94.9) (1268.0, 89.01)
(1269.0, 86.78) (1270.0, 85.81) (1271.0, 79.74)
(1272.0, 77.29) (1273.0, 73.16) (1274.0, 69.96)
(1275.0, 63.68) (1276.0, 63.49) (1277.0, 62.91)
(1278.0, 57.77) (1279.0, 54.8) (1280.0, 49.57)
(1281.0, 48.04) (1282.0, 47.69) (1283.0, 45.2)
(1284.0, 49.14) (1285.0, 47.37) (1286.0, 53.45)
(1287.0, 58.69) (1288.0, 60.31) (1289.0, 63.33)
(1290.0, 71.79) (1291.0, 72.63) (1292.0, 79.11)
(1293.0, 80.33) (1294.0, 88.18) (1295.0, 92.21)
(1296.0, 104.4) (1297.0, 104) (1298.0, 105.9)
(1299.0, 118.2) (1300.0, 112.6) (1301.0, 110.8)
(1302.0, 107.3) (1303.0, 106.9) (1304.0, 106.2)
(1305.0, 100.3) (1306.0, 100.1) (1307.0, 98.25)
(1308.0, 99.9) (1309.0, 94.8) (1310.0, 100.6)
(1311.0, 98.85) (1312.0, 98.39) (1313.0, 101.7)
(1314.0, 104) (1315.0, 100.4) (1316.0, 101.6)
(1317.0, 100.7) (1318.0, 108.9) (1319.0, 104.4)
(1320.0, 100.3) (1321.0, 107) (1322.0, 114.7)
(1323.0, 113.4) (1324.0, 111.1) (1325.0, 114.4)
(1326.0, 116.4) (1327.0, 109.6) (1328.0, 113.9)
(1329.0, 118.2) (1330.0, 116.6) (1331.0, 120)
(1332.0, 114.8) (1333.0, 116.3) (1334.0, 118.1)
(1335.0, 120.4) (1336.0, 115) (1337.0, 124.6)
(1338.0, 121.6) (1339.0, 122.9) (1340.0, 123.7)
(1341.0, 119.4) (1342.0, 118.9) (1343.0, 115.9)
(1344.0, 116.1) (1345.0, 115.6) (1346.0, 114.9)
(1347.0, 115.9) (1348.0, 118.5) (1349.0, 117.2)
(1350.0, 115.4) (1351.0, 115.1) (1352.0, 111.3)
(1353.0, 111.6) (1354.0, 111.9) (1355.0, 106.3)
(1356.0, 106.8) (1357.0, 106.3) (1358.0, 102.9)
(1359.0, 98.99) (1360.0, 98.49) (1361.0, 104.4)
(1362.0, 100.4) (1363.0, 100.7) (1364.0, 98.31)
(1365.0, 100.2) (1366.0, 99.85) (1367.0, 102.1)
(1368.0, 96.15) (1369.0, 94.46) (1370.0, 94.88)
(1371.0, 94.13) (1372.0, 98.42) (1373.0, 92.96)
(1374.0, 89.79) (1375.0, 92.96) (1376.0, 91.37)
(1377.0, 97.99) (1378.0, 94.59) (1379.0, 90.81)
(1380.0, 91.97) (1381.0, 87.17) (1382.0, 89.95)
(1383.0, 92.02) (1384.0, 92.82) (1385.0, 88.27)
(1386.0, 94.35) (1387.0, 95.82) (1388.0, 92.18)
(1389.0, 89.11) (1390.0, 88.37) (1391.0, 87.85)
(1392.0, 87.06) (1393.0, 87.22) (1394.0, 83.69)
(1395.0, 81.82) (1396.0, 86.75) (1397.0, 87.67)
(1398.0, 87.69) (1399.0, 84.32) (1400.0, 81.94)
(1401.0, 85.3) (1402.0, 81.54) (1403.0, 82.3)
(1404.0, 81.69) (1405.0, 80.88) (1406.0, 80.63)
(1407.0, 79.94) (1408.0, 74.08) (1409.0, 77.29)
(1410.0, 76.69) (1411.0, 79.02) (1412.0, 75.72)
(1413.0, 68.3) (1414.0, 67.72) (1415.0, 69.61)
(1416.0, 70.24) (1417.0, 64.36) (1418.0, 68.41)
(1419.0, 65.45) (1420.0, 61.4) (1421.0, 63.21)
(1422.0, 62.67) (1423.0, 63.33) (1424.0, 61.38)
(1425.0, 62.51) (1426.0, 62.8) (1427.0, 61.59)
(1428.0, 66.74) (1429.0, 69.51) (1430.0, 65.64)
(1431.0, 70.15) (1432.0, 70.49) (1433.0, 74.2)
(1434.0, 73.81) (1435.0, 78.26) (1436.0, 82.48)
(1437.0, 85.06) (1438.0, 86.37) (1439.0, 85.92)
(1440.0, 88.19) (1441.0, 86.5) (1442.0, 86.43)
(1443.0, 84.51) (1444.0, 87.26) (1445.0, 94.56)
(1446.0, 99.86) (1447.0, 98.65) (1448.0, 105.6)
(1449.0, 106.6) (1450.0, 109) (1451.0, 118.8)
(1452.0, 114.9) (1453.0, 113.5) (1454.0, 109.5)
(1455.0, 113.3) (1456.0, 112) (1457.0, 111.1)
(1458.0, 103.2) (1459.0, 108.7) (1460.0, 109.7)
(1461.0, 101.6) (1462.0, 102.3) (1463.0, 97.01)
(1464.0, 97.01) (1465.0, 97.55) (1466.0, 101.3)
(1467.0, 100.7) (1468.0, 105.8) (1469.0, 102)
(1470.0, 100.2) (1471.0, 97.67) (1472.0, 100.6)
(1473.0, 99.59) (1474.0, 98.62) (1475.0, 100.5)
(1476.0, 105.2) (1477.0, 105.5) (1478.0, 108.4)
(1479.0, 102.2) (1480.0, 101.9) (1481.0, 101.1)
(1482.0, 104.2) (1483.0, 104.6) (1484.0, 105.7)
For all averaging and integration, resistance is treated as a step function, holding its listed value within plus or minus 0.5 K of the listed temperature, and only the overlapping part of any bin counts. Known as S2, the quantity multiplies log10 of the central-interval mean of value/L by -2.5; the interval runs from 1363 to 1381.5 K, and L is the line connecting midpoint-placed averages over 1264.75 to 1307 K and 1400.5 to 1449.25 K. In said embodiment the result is -0.22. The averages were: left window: 79.6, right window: 76.9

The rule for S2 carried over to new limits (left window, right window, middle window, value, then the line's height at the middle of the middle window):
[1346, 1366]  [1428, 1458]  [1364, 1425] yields 0.20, 101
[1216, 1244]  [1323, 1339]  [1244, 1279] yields 0.17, 113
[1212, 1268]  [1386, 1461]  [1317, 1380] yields -0.15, 94.5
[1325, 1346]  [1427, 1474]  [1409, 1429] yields 0.44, 101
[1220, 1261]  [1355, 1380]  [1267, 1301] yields 0.39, 107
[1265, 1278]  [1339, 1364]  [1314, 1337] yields -0.11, 101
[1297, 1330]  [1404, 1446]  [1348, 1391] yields -0.09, 90.3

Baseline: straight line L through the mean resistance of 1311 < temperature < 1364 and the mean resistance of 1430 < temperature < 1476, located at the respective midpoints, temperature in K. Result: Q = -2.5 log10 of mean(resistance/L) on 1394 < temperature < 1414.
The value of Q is 0.27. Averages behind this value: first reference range 111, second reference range 96.9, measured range 80.5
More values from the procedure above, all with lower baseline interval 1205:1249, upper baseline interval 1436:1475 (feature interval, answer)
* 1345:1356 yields -0.07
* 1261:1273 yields 0.20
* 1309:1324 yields 0.05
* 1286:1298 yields 0.35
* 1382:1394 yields 0.16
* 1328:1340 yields -0.11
